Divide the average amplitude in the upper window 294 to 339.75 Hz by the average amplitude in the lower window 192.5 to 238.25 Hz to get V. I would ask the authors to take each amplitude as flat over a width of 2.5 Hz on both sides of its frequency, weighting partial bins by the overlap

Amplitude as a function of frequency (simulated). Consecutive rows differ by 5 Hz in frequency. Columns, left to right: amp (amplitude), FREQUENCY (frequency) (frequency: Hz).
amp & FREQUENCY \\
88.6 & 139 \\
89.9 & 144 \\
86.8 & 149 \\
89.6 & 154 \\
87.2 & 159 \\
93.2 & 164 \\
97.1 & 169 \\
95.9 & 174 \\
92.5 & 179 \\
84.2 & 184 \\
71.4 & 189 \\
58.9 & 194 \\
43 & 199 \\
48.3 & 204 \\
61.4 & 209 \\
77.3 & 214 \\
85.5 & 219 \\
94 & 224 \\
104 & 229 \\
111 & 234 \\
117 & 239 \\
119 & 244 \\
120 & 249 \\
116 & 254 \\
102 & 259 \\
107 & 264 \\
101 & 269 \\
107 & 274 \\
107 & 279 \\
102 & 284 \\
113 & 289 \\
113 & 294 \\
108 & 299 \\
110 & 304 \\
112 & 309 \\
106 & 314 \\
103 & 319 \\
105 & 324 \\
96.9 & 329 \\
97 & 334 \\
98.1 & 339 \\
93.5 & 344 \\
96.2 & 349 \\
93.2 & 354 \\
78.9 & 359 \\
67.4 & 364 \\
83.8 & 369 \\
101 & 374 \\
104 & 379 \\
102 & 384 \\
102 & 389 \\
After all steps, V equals 1.34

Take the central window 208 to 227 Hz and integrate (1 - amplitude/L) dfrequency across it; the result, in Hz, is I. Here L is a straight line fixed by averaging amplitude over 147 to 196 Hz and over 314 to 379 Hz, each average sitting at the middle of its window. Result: 1.38 Hz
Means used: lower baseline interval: 85.9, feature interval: 81.6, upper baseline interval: 93.8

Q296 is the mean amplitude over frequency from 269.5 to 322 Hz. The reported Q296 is 108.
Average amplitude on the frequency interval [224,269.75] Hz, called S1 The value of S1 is 110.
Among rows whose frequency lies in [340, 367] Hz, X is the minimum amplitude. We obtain 67.4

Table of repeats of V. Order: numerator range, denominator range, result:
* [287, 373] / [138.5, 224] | 1.24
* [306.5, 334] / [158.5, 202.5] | 1.31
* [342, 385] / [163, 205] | 1.19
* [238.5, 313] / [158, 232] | 1.38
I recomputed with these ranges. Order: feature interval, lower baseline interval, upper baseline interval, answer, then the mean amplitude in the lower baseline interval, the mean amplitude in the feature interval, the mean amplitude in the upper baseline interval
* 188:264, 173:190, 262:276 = 5.68 Hz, 86.4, 89.5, 105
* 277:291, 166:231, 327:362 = -3.30 Hz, 77.9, 107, 93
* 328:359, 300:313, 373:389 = 3.47 Hz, 110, 94.4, 102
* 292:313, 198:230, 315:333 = -3.12 Hz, 73.3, 110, 102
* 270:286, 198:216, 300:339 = -3.31 Hz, 58.2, 105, 104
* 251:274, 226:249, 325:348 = 0.46 Hz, 113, 107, 96.9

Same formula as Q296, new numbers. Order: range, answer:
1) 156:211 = 76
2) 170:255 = 87.9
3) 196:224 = 65.8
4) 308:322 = 106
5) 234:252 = 118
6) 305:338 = 103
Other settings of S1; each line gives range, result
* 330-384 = 92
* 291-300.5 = 111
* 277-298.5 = 109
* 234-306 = 110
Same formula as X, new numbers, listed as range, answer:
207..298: 61.4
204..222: 48.3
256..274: 101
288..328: 103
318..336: 96.9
